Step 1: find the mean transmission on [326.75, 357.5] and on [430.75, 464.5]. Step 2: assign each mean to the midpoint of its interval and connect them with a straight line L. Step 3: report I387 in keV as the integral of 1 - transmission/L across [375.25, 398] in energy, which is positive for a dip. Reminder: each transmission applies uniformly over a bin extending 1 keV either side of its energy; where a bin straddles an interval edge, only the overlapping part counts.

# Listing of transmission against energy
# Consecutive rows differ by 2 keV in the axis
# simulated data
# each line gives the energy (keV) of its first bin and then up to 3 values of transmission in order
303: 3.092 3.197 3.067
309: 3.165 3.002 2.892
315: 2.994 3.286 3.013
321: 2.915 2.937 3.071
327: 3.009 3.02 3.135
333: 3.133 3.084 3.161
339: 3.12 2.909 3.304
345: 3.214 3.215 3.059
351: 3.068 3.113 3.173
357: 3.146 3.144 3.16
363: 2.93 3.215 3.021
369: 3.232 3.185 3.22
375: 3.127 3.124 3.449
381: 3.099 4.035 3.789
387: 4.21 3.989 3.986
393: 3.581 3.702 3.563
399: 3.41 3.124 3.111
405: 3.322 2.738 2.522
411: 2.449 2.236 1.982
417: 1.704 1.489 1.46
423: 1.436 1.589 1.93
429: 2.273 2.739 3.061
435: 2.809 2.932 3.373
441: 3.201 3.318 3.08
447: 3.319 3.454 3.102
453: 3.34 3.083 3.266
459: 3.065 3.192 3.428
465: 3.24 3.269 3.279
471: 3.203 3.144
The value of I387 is -3.8 keV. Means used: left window 3.12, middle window 3.67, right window 3.17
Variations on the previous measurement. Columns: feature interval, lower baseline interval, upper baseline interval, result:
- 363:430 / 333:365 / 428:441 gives 1.9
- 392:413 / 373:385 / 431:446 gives 1.1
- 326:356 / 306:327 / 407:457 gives -1.8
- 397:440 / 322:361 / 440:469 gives 9.6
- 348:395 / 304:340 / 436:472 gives -3.4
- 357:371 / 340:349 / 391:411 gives 0.2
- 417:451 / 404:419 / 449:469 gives 2.8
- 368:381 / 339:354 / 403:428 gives -2.4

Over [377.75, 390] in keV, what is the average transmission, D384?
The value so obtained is 3.75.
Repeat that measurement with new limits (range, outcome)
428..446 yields 2.98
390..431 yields 2.58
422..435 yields 2.22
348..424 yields 3.03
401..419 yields 2.49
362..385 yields 3.26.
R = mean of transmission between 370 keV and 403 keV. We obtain 3.52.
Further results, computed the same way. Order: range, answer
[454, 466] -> 3.21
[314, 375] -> 3.11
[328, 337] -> 3.1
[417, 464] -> 2.76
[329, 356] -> 3.13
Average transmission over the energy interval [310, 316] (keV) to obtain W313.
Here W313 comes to 2.96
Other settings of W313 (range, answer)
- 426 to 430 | 2.1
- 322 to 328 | 3.01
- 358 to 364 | 3.08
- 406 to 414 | 2.49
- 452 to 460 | 3.19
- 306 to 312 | 3.08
